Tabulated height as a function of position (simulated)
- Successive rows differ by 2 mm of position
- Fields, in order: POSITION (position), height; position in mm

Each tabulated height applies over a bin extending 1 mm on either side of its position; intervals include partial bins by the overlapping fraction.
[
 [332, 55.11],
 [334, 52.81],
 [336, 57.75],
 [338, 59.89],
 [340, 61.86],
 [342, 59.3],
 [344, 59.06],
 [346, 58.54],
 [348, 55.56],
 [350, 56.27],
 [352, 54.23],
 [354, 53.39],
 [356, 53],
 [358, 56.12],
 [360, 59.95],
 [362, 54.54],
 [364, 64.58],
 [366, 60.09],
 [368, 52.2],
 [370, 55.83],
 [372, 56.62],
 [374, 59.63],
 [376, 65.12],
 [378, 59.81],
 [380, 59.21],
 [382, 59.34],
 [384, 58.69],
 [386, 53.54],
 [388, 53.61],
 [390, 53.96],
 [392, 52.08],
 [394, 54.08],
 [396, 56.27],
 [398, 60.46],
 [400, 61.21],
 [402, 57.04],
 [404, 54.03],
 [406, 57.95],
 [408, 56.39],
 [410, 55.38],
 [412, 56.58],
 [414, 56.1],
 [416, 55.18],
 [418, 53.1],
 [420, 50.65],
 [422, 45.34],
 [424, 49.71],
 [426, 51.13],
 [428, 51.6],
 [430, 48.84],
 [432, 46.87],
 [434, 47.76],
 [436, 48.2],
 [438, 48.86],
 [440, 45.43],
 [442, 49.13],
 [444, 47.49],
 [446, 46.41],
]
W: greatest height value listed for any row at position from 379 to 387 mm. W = 59.34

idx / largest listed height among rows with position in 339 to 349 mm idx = 61.86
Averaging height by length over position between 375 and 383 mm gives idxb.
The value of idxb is 60.9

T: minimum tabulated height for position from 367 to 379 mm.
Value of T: 52.2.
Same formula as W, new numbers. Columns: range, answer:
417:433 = 53.1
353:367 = 64.58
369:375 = 59.63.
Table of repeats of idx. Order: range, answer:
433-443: 49.13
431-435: 47.76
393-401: 61.21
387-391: 53.96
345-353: 58.54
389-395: 54.08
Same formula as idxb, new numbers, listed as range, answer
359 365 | 59.7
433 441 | 47.6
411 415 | 56.3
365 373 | 56.2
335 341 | 59.8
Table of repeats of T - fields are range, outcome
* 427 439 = 46.87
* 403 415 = 54.03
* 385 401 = 52.08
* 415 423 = 45.34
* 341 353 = 54.23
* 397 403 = 57.04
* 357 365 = 54.54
